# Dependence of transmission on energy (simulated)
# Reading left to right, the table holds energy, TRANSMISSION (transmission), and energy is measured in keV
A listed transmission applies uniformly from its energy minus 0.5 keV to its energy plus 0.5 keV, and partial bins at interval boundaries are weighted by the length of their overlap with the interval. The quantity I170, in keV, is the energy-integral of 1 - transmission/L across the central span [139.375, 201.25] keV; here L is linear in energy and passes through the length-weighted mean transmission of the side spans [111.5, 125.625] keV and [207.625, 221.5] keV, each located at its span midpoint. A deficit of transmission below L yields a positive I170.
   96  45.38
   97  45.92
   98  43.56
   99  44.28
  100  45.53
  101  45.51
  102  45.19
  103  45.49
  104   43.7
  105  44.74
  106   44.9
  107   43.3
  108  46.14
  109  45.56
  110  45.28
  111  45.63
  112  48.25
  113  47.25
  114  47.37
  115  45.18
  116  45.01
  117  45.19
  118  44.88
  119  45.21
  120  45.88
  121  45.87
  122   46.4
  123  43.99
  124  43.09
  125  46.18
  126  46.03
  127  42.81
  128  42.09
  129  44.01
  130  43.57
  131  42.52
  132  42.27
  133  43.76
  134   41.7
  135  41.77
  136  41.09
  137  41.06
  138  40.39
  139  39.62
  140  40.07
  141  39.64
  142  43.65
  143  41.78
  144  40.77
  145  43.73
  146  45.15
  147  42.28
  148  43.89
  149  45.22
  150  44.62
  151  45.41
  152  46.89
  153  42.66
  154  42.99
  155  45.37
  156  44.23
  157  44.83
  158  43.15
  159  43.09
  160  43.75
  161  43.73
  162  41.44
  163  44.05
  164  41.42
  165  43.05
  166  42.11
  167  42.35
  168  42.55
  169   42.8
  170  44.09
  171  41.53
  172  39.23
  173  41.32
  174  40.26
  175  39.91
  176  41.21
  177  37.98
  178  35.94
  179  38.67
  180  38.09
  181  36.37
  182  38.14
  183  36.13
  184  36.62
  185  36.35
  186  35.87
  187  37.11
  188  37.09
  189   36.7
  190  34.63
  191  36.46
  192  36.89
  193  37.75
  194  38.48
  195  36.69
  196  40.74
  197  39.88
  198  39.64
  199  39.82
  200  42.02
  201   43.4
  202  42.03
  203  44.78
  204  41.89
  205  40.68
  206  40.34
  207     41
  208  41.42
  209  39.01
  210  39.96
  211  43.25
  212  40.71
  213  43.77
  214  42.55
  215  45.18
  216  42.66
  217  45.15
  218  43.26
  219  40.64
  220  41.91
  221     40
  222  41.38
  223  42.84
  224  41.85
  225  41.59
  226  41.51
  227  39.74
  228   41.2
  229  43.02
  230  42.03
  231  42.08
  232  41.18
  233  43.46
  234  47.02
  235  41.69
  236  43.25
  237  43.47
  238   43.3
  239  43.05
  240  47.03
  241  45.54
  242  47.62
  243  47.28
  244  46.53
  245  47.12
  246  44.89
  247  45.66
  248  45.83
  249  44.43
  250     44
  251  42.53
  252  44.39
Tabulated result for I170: 4.19 keV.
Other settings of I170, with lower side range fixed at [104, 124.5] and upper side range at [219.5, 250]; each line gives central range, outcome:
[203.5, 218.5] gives 0.6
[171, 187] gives 2.2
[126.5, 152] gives 1.4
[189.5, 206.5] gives 1.7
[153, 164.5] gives 0.3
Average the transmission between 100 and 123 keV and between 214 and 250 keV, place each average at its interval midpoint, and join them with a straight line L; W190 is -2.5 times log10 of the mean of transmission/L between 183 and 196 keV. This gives 0.20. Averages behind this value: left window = 45.5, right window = 43.5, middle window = 36.9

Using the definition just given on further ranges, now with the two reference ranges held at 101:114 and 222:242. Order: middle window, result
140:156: 0.03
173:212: 0.12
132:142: 0.09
